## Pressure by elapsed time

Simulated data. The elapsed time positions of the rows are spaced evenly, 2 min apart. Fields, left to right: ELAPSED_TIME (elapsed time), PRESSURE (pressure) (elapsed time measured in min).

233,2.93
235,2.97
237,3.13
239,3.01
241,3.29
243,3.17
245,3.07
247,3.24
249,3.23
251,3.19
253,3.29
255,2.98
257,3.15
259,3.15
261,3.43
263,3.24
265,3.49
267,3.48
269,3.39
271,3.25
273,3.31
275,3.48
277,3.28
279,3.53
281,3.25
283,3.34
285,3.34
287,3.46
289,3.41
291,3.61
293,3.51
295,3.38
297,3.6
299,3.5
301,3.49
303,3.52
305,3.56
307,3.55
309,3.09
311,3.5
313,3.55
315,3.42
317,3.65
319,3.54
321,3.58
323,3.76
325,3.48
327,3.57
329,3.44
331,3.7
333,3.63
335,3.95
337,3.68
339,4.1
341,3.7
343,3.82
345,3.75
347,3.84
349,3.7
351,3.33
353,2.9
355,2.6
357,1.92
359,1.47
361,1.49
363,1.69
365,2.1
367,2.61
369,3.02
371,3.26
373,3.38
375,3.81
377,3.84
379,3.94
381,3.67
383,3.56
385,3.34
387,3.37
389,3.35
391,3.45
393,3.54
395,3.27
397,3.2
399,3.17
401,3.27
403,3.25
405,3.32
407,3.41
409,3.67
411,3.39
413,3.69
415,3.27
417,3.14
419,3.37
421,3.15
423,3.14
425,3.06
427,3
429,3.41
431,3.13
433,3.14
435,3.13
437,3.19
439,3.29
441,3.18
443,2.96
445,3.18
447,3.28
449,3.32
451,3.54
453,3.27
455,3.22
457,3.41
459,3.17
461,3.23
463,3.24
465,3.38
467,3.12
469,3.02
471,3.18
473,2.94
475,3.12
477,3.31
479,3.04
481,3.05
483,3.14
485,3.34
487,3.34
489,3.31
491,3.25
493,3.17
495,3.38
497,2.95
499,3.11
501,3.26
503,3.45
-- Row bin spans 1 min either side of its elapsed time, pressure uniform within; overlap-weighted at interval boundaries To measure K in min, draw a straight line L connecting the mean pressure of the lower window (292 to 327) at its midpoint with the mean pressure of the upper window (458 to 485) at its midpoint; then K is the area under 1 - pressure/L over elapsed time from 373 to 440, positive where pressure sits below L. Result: -1.2 min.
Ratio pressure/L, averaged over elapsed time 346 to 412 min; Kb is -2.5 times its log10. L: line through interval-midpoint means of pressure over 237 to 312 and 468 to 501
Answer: 0.04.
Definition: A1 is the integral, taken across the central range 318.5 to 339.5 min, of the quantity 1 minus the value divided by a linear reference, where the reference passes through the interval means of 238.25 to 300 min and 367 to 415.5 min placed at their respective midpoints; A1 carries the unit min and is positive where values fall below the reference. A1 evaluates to -1.8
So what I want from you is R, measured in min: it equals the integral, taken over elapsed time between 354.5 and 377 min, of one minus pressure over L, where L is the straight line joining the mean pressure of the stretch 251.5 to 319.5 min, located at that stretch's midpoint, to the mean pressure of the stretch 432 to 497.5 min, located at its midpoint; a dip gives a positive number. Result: 5.2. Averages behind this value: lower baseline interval 3.4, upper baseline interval 3.21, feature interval 2.54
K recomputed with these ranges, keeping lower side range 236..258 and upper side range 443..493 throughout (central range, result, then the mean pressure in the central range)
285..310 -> -2.33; 3.47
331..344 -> -2.54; 3.8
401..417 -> -0.99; 3.4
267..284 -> -1.04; 3.36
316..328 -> -1.58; 3.6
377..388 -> -1.39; 3.6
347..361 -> 2.34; 2.66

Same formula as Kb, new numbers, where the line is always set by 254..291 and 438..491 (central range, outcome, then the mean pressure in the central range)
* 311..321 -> -0.073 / 3.54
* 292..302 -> -0.055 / 3.5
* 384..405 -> -0.020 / 3.32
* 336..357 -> -0.056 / 3.46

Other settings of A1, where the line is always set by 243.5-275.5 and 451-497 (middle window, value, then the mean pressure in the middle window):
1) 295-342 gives -4.8 min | 3.59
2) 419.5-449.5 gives 0.5 min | 3.17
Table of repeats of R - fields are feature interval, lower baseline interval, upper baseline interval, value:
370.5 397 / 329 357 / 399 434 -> -1.0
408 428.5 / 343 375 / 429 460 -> -1.3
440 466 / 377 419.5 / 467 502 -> 0.0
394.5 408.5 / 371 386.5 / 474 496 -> 1.0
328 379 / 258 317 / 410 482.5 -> 2.6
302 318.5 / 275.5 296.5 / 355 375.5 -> -1.9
